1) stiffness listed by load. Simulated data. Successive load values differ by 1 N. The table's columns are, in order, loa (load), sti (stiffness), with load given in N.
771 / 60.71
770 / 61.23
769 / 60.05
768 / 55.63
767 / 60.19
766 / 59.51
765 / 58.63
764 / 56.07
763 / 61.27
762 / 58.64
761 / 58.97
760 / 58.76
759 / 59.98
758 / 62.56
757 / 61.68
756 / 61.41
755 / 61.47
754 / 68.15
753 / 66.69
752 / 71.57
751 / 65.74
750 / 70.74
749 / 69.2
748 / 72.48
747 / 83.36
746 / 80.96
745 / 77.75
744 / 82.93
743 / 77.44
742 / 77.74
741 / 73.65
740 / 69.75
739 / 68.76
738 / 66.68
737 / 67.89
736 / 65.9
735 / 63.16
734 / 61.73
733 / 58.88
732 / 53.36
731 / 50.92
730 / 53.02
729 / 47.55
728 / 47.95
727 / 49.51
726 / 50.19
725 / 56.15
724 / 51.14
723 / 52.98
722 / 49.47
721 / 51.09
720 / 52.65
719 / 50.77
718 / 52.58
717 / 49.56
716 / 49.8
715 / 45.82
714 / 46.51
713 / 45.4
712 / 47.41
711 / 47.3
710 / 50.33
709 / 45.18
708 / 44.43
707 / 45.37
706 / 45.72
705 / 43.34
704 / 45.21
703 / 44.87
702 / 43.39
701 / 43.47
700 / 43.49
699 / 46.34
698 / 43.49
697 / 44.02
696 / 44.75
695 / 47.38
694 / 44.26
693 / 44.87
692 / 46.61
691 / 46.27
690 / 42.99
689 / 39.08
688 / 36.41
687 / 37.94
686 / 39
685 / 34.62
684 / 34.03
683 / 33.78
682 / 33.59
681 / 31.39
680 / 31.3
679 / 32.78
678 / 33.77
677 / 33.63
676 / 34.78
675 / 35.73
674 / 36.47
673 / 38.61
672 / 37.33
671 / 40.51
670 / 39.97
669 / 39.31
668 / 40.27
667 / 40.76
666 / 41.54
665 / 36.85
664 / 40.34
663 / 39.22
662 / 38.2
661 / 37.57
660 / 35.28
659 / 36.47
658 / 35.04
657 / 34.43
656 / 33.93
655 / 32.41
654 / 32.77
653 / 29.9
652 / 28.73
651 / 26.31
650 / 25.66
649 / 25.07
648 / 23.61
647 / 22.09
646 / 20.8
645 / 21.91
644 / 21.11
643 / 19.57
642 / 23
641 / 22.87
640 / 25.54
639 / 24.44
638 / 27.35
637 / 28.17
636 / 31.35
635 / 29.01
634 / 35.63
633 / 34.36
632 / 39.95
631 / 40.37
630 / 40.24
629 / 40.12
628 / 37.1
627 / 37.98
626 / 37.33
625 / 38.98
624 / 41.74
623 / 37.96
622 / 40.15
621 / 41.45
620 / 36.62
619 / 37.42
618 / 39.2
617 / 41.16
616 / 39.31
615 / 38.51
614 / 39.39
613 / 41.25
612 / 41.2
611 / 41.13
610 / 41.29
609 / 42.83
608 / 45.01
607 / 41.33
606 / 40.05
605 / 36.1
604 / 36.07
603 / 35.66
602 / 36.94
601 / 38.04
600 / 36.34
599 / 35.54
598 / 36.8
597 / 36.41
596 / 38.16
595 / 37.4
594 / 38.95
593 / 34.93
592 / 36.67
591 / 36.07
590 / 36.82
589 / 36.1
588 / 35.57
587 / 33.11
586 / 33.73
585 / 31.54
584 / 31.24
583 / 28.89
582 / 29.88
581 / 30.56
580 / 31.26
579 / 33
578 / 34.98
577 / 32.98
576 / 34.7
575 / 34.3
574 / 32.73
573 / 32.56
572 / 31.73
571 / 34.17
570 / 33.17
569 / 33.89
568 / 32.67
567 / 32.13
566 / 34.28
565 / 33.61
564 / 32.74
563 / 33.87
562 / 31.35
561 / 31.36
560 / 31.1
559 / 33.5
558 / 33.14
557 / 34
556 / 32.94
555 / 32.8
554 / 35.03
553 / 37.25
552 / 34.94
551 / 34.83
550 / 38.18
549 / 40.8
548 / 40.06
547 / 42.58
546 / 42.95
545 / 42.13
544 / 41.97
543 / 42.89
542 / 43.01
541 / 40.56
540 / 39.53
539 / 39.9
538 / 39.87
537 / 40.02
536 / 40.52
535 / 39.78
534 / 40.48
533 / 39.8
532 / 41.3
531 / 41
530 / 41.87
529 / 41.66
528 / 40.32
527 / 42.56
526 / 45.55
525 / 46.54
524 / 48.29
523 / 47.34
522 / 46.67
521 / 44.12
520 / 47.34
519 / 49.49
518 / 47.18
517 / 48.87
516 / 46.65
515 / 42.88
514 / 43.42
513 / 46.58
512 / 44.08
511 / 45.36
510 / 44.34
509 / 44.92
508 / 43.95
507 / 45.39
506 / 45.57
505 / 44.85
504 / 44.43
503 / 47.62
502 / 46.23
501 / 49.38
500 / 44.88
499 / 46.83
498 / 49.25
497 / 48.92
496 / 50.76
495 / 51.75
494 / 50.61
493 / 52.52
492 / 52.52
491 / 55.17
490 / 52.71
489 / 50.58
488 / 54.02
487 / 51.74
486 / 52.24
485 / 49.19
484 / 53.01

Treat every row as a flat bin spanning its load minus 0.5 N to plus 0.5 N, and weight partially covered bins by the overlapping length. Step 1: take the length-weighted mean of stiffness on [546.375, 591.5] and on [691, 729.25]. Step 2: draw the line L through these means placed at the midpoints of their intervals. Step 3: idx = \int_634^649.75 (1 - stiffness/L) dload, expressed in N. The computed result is 6.2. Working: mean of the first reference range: 33.9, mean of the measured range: 24.8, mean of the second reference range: 47.4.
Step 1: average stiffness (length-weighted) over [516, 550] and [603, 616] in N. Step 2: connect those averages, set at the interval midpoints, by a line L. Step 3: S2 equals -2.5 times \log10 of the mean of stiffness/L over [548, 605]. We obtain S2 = 0.20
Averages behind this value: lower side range 42.9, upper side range 40.1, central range 34.4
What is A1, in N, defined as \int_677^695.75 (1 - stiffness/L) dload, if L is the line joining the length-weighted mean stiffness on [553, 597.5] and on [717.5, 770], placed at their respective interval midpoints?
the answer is 5.1 N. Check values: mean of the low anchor 33.7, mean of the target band 38.3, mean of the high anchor 62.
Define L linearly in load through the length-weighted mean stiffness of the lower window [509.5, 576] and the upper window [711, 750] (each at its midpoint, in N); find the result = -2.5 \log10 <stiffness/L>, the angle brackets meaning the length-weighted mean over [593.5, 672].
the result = 0.36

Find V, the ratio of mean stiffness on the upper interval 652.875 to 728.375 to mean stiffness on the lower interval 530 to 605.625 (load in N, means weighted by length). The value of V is 1.16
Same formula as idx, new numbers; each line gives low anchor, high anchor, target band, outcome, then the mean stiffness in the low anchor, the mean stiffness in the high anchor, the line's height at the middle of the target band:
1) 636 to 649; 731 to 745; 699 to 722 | 3.4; 23.7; 68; 55.3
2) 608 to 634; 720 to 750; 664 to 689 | 7.0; 39.5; 63.1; 51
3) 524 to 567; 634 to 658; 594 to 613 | -4.2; 38.4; 26.9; 31.8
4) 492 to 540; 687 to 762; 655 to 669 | 4.0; 45.2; 55.4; 52.3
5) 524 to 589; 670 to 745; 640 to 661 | 7.7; 36.5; 48.2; 43.8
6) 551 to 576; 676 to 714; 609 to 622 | -1.2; 33.4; 41.5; 36.6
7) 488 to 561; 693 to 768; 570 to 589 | 5.8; 43.4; 56.8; 47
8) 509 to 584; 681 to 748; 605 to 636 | 3.7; 38.6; 51.7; 44.4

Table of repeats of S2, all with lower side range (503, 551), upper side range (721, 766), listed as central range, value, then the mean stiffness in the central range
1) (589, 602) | 0.32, 36.8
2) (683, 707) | 0.35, 42.5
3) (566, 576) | 0.39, 33.2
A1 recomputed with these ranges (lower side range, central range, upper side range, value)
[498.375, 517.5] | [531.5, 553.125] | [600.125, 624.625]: 1.7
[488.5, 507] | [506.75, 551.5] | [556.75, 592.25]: -0.6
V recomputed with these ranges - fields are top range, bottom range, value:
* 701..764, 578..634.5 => 1.56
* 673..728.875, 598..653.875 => 1.28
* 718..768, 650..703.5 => 1.64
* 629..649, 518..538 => 0.65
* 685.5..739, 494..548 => 1.10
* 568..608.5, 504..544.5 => 0.80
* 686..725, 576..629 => 1.24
